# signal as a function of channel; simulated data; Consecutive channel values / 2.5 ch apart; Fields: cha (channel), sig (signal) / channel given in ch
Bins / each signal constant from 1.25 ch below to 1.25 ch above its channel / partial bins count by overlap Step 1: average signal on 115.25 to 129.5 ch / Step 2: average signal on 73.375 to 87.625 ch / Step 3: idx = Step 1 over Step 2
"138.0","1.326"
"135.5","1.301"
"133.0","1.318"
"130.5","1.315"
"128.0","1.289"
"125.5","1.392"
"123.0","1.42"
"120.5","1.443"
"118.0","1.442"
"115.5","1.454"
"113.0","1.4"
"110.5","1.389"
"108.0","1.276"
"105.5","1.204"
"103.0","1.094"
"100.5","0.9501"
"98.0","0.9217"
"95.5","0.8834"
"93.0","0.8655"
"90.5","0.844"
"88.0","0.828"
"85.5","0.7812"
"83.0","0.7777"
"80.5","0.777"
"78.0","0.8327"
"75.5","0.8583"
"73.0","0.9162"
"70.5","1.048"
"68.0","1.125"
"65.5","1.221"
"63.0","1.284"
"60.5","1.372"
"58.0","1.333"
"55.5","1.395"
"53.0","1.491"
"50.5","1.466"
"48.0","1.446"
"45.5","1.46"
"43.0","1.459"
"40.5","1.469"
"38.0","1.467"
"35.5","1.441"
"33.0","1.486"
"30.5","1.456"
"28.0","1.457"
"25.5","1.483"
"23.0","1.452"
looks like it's 1.72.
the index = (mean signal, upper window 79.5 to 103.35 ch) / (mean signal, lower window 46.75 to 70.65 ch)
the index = 0.7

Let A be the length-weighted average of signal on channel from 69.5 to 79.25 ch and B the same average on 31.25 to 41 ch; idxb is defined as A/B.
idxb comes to 0.62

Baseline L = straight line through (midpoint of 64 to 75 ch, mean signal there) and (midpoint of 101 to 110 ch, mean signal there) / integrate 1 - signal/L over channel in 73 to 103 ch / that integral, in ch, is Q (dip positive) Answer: 7.2 ch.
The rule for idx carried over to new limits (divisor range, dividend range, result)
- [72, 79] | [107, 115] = 1.57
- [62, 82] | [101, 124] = 1.33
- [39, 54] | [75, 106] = 0.61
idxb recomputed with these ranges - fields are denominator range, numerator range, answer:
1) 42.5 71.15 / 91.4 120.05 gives 0.87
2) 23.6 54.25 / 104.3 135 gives 0.93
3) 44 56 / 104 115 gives 0.91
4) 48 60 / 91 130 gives 0.86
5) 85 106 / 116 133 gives 1.49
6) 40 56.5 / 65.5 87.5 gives 0.62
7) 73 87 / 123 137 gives 1.63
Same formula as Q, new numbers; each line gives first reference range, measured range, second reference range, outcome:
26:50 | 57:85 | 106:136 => 7.6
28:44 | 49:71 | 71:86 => -4.0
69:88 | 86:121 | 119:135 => 0.0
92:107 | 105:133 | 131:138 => -4.8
